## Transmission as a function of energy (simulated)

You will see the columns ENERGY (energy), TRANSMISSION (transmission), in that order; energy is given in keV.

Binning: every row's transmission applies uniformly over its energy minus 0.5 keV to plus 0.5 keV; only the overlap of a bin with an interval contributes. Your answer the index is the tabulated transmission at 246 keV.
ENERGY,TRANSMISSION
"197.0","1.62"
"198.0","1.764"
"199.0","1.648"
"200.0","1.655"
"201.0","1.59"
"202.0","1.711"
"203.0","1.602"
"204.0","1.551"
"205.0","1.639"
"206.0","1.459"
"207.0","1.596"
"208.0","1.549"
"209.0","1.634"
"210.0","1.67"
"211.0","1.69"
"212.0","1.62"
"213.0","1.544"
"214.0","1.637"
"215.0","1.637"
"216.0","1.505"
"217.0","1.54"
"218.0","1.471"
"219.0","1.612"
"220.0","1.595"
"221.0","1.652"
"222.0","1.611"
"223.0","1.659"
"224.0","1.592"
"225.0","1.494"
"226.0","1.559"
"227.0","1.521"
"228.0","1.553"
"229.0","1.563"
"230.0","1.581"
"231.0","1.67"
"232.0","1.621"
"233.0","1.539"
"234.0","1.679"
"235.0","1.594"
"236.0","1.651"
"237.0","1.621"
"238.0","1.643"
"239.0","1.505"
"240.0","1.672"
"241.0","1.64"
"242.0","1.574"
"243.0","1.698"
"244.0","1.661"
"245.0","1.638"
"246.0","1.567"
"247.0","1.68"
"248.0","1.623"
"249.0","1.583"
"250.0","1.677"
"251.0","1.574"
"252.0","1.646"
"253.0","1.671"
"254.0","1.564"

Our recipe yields 1.567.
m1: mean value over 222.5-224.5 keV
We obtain 1.63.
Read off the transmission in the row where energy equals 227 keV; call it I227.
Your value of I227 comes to 1.521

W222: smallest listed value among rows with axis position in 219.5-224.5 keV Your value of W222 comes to 1.592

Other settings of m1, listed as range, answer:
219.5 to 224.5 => 1.62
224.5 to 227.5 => 1.52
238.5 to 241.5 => 1.61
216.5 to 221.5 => 1.57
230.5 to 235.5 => 1.62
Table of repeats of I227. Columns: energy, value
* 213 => 1.544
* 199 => 1.648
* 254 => 1.564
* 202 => 1.711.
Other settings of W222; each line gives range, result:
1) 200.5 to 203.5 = 1.59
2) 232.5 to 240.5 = 1.505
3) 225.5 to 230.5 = 1.521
